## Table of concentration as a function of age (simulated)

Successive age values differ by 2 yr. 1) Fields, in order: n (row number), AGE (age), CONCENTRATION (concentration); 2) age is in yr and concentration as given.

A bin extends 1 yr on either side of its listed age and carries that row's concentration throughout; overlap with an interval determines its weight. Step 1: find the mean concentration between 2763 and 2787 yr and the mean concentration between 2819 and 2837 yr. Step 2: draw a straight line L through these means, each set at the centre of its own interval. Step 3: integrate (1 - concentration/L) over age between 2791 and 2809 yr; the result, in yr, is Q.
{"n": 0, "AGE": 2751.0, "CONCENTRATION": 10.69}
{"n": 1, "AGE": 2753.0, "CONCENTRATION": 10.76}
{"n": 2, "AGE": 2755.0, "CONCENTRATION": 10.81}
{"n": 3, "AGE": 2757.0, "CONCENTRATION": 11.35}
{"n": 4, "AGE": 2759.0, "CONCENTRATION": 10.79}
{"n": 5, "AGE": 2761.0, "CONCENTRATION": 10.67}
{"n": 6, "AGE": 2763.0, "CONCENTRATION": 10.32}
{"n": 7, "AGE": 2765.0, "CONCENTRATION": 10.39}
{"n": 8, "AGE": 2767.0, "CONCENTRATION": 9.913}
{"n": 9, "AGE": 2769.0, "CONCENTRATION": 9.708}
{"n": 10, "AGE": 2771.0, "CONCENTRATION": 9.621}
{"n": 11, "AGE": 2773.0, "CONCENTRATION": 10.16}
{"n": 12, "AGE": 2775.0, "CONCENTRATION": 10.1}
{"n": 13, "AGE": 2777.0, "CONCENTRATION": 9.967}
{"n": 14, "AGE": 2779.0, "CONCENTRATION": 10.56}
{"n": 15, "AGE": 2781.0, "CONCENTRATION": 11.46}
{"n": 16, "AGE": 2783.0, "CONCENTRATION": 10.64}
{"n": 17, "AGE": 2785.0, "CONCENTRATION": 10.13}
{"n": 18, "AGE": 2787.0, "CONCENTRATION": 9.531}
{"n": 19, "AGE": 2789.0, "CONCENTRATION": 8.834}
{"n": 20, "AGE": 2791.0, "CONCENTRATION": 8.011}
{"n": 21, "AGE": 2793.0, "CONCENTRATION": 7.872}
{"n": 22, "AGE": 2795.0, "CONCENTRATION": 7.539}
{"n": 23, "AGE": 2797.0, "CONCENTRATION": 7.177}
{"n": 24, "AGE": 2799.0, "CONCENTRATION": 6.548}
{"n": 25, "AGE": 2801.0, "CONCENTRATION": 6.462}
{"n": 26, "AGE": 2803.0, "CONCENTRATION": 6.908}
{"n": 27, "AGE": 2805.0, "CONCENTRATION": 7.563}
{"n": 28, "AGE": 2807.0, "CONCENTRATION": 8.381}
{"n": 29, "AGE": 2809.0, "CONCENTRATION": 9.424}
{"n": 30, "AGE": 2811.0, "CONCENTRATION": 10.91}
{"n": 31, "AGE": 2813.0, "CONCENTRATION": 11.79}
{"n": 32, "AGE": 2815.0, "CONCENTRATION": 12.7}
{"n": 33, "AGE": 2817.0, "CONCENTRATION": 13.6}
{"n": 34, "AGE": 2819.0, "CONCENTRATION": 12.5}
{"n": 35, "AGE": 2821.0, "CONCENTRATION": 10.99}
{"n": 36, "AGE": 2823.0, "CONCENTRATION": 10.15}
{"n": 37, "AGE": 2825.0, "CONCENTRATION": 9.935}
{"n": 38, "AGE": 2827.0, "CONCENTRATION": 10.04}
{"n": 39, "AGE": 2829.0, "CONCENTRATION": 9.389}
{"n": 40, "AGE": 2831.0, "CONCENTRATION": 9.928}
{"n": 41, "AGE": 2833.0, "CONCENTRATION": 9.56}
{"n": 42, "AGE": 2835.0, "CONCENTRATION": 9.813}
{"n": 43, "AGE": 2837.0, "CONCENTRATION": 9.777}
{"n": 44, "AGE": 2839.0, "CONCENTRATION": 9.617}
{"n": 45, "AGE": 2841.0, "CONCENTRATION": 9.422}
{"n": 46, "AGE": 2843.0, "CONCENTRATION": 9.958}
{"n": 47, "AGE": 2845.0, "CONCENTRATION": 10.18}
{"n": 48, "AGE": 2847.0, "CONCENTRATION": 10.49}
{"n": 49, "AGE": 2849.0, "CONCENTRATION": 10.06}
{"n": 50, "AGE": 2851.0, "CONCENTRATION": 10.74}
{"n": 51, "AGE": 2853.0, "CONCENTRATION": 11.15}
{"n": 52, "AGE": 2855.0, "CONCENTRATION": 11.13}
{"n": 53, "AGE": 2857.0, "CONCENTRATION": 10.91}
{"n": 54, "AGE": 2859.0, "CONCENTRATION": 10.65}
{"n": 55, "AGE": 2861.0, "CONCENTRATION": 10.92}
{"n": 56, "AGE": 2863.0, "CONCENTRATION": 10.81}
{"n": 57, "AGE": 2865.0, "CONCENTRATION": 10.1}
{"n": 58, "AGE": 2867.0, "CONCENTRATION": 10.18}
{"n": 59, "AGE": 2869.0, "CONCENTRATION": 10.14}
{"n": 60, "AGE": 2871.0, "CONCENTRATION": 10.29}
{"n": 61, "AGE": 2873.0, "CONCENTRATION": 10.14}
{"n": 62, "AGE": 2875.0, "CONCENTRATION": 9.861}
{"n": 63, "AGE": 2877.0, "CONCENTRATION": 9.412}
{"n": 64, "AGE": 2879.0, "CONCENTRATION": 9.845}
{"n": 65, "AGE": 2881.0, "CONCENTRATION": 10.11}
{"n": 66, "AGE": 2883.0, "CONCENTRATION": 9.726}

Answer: 4.8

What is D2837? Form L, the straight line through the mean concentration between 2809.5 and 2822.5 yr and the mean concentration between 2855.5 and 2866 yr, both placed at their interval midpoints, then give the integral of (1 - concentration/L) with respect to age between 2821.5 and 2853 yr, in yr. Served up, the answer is 3.70 yr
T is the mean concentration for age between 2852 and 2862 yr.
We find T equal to 11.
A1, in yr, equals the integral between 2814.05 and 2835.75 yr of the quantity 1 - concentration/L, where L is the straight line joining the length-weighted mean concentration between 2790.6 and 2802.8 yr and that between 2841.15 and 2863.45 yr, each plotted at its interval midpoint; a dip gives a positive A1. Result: -4.7 yr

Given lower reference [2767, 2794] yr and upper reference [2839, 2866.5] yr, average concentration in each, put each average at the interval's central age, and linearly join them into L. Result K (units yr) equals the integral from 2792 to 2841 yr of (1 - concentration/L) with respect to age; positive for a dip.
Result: 2.9 yr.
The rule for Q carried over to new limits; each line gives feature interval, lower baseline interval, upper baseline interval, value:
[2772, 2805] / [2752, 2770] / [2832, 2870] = 5.1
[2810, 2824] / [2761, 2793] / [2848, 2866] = -2.0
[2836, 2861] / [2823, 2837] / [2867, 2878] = -1.2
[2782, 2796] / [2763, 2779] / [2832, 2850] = 1.5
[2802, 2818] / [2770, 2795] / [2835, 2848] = -0.6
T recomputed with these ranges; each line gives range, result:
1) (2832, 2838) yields 9.72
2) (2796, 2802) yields 6.73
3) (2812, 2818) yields 12.7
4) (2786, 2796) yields 8.36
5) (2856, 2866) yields 10.7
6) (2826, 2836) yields 9.75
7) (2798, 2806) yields 6.87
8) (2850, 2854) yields 10.9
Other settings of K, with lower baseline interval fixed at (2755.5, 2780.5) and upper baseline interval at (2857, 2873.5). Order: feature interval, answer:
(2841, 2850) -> 0.3 yr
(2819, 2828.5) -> -0.1 yr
